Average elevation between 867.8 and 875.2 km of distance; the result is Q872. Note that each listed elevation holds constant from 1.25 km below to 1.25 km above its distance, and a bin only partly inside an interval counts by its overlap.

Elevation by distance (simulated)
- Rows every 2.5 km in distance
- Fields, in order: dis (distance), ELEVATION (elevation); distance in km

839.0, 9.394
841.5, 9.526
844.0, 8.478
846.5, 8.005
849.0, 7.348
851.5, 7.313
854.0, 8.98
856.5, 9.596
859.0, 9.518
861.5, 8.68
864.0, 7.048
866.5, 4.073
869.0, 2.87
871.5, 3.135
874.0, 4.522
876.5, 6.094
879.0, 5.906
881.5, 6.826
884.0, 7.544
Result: 3.51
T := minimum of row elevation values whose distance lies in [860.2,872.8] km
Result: 2.87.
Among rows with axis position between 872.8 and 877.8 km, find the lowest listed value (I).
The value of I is 4.522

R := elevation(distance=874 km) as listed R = 4.522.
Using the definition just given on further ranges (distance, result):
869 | 2.87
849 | 7.348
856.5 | 9.596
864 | 7.048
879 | 5.906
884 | 7.544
